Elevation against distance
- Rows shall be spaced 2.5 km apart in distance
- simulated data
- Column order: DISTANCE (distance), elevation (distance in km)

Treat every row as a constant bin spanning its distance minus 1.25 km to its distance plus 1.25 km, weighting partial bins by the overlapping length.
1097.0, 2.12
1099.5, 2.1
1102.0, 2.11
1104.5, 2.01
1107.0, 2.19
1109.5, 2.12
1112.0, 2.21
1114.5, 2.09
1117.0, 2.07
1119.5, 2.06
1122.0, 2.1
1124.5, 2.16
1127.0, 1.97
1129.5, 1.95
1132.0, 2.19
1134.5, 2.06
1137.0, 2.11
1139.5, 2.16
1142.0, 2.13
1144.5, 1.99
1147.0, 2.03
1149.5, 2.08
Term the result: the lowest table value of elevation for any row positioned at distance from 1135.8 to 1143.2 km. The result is 2.11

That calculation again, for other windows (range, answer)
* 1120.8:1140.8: 1.95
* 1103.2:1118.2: 2.01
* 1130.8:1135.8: 2.06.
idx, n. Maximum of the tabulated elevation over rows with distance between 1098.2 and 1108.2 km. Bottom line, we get 2.19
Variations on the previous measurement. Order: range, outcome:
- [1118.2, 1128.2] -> 2.16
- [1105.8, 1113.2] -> 2.21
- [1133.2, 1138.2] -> 2.11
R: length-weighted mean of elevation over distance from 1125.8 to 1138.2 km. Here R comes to 2.06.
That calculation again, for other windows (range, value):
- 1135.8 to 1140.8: 2.14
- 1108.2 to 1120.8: 2.11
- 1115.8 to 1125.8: 2.1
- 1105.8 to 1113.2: 2.17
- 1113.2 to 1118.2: 2.08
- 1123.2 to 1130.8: 2.03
